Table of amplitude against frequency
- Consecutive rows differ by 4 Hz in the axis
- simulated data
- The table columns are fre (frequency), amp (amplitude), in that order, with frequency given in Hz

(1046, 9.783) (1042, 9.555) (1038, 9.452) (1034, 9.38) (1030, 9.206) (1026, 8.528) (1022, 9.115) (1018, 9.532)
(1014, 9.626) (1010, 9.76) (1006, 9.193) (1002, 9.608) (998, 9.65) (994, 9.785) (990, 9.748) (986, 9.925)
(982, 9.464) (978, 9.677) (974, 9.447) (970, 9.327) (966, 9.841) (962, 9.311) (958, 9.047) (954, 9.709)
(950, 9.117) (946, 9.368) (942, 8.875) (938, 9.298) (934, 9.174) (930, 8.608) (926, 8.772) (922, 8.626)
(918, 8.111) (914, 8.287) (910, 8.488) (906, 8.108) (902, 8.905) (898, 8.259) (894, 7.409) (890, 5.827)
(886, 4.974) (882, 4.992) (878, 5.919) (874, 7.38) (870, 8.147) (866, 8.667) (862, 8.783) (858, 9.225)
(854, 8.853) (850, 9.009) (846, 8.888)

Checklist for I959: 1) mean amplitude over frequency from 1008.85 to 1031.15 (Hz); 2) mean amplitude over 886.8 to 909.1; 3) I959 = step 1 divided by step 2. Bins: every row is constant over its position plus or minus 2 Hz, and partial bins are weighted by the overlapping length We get 1.22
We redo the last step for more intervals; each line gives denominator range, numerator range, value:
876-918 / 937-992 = 1.32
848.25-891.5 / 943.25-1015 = 1.28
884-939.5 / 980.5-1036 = 1.18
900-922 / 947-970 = 1.12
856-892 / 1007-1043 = 1.32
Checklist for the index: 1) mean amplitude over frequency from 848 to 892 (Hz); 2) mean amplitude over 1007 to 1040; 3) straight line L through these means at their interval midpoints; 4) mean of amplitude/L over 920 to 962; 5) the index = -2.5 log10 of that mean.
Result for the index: -0.10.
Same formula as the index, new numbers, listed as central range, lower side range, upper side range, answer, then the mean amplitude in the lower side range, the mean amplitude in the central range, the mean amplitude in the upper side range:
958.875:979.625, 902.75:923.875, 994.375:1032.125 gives -0.07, 8.36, 9.49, 9.38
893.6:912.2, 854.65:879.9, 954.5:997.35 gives 0.03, 8.07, 8.31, 9.57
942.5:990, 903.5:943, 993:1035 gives -0.06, 8.63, 9.47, 9.39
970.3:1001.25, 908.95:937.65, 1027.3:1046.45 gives -0.07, 8.63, 9.65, 9.42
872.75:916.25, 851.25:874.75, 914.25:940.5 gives 0.21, 8.59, 7.14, 8.74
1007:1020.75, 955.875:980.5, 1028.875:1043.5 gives -0.02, 9.44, 9.58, 9.4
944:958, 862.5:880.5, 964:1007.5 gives -0.04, 7.56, 9.35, 9.61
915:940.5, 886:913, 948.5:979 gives -0.04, 7.64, 8.75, 9.43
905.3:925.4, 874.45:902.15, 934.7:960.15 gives -0.08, 6.5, 8.37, 9.23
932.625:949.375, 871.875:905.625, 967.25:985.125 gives -0.09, 6.78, 9.17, 9.52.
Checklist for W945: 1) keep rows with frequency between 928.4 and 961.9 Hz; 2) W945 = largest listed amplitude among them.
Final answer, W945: 9.709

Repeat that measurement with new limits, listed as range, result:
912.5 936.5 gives 9.174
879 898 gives 8.259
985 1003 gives 9.925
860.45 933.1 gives 8.905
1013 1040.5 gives 9.626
